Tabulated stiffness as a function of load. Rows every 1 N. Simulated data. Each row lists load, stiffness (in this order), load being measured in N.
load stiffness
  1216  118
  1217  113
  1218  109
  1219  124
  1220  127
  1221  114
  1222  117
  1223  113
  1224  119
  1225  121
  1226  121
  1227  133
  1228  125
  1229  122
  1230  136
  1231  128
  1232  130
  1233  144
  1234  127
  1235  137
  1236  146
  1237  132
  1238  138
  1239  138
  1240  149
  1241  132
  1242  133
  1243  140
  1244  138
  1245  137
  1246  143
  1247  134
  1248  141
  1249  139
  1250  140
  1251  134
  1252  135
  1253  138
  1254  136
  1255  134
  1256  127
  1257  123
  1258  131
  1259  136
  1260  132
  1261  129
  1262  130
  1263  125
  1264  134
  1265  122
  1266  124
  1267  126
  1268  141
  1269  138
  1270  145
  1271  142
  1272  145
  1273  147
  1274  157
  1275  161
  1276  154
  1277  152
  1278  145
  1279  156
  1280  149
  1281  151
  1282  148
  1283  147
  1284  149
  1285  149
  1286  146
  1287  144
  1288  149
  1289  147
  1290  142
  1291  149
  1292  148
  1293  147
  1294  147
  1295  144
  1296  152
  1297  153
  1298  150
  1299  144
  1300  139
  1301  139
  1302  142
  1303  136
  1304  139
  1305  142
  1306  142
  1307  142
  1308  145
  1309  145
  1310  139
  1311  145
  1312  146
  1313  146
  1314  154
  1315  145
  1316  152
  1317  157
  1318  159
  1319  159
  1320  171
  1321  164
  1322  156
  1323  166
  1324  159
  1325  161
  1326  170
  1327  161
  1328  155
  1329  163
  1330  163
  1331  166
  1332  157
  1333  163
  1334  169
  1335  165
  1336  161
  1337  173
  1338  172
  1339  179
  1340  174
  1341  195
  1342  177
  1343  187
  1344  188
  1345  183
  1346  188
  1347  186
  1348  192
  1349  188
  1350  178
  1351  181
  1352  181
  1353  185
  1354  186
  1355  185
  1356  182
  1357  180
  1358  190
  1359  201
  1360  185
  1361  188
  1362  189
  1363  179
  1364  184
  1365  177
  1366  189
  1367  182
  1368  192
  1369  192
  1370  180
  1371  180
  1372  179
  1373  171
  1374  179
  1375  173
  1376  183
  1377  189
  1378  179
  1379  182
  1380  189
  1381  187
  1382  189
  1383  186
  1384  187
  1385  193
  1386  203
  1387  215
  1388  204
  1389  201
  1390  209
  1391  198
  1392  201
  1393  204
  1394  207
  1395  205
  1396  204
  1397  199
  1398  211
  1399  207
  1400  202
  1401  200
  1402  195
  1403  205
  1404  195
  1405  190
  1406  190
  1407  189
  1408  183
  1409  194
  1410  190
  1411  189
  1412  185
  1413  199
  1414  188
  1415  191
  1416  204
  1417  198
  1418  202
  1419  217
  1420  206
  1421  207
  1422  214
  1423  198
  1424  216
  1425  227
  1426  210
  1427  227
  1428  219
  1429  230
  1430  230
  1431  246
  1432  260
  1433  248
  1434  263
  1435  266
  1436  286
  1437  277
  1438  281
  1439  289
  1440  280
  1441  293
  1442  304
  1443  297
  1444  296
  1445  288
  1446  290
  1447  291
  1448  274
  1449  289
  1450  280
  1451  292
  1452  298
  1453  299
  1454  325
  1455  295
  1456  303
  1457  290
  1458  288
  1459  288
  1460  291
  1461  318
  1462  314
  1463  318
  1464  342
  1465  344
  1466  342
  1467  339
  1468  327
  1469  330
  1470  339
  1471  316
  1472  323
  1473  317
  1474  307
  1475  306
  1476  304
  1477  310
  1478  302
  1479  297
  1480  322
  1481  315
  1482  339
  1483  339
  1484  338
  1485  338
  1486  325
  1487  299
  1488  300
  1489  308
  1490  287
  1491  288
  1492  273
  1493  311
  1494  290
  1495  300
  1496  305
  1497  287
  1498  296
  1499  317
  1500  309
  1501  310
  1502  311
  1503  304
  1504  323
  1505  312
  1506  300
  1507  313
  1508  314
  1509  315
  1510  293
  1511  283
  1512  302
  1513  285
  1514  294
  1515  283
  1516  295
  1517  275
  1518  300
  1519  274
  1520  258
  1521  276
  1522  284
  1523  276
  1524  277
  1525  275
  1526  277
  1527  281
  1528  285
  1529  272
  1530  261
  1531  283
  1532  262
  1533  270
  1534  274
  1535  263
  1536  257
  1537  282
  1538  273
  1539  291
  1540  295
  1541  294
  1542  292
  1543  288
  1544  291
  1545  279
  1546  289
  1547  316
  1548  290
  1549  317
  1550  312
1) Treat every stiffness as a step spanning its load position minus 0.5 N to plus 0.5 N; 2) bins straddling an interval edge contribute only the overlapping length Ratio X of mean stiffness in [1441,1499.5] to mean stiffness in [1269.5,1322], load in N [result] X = 2.07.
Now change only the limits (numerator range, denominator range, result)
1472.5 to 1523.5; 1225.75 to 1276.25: 2.22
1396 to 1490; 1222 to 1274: 1.99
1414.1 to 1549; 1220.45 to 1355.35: 1.92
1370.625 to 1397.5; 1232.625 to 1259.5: 1.41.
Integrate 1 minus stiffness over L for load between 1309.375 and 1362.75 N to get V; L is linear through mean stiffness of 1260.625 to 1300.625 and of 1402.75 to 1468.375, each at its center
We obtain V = 3.9 N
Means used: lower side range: 144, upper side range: 256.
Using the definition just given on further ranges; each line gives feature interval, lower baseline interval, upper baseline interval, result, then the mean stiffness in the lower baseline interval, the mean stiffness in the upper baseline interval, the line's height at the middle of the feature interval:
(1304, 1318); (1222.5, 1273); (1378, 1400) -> 1.40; 133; 199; 163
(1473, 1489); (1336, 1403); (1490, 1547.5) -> -3.15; 189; 289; 264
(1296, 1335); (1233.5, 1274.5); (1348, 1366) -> 2.94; 136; 185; 165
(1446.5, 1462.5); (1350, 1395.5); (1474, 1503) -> -1.34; 189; 308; 273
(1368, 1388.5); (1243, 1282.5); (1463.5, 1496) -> 4.05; 139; 316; 233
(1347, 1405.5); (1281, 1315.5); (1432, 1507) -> 7.07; 145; 304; 218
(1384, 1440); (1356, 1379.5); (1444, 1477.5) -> 6.57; 184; 308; 243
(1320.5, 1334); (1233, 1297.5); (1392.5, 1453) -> 1.12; 141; 232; 177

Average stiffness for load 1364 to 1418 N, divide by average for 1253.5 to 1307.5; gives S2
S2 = 1.36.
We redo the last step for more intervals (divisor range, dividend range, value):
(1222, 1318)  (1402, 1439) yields 1.56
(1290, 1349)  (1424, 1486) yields 1.85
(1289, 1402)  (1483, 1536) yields 1.69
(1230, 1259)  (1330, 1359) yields 1.32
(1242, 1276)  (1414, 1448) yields 1.80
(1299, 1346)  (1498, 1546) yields 1.81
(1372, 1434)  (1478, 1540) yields 1.46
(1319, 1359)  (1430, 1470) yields 1.69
